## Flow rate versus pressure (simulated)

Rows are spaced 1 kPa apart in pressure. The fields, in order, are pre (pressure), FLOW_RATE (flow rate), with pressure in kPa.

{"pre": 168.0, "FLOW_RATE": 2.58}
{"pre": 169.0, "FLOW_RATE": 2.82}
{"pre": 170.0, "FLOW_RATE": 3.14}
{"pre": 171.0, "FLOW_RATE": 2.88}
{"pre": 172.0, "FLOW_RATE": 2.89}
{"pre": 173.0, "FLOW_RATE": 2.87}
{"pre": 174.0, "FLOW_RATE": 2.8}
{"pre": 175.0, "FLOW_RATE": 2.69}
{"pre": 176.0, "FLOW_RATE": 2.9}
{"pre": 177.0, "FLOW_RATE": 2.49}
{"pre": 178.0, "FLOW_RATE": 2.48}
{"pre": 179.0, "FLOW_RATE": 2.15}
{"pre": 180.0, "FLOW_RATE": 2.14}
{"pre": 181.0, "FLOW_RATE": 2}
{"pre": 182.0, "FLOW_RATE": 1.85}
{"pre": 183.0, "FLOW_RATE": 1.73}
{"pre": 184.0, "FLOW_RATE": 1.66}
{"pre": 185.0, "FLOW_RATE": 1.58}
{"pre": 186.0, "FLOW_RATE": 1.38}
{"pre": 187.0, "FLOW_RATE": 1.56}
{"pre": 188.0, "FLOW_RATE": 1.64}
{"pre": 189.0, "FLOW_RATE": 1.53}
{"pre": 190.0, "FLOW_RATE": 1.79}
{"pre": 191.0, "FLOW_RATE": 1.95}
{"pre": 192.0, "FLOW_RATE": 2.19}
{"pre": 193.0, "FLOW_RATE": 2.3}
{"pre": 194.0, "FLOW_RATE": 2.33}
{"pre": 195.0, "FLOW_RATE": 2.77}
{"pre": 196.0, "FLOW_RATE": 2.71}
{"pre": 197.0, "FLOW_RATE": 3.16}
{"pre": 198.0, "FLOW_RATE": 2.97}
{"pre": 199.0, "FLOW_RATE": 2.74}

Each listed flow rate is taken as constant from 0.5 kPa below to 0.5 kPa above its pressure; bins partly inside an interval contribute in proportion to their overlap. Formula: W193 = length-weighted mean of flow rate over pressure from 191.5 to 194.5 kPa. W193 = 2.27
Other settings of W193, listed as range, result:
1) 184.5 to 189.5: 1.54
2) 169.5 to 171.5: 3.01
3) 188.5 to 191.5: 1.76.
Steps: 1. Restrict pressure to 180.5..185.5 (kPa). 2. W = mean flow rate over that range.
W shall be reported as 1.76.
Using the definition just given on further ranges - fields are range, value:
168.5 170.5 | 2.98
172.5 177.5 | 2.75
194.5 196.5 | 2.74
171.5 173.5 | 2.88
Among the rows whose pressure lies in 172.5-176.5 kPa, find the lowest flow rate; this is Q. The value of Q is 2.69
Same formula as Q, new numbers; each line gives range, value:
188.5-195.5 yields 1.53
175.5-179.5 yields 2.15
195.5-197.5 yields 2.71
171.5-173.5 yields 2.87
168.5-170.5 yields 2.82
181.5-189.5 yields 1.38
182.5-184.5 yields 1.66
